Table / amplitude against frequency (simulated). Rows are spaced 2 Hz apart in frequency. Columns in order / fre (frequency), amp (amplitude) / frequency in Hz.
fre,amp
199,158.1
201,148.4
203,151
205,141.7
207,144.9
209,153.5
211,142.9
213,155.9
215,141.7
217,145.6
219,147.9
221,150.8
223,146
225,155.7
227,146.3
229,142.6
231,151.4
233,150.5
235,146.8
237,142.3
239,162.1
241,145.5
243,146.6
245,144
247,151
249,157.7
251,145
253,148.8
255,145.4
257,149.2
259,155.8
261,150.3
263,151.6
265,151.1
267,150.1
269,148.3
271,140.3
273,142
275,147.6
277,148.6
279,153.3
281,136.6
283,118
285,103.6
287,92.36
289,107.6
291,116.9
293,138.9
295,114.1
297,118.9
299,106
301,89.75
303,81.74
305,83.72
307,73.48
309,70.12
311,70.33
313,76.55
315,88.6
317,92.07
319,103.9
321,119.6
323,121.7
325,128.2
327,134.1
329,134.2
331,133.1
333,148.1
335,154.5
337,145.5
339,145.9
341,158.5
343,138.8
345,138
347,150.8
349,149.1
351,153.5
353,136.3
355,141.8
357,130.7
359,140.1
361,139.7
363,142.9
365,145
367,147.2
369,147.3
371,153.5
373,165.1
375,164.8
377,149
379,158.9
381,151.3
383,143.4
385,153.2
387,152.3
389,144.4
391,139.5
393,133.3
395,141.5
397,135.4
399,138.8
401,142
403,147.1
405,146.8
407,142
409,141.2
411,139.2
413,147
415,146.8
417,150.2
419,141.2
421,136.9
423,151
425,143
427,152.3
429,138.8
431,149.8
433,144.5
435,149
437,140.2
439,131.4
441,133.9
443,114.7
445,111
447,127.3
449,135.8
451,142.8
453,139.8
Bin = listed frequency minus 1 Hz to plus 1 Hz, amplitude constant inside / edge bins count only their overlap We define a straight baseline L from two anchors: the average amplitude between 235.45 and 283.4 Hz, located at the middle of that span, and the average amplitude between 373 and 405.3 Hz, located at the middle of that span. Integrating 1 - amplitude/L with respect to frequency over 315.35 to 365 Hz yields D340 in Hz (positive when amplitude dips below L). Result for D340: 3.67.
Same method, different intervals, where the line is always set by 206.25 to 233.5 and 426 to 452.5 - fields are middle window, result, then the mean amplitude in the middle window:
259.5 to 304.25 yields 5.3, 128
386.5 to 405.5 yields -0.4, 142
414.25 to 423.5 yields -0.5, 145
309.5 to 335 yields 5.2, 113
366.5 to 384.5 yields -1.8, 154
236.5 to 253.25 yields -0.3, 149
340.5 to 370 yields -0.6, 144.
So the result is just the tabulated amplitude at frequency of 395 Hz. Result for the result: 141.5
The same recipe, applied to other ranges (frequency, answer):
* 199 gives 158.1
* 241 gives 145.5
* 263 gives 151.6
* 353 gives 136.3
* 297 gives 118.9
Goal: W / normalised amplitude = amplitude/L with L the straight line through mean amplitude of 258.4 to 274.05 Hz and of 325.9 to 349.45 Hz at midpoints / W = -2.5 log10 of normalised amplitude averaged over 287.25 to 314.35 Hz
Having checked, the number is 0.46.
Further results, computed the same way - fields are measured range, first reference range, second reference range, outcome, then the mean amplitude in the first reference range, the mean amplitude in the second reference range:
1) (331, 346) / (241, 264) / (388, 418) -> -0.01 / 149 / 142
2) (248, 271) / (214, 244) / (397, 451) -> -0.02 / 148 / 140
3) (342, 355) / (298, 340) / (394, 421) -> -0.19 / 110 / 143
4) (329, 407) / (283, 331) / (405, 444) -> -0.18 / 104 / 142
